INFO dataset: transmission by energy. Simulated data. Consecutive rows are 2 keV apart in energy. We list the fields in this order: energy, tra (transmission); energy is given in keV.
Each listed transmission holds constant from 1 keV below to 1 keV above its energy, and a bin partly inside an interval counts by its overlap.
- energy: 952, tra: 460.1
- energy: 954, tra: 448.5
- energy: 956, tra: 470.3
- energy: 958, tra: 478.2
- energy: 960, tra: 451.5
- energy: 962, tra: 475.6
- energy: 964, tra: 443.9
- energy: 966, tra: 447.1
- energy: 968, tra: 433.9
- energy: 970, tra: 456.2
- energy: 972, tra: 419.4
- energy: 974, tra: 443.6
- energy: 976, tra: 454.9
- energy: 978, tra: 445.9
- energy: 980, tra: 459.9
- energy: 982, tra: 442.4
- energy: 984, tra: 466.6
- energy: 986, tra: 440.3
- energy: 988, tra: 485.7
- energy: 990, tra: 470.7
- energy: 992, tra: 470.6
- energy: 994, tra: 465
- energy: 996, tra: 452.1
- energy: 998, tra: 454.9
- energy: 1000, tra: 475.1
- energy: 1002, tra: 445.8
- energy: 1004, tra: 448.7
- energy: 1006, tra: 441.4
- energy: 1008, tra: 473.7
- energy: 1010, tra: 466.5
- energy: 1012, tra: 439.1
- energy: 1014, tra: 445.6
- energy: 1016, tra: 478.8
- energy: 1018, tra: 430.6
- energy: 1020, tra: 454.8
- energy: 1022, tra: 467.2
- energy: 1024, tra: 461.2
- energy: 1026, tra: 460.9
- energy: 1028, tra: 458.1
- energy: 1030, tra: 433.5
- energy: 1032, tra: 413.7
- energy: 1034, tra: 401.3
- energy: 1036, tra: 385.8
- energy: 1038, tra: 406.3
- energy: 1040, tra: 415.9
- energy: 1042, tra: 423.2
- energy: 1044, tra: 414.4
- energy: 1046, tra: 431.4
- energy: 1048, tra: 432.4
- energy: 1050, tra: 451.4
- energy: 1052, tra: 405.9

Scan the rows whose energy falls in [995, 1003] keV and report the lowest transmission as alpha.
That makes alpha 445.8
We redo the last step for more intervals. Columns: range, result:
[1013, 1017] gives 445.6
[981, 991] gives 440.3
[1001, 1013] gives 439.1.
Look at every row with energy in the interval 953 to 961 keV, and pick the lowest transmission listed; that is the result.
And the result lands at 448.5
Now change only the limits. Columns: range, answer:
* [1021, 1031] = 433.5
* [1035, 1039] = 385.8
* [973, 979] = 443.6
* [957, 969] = 433.9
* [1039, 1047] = 414.4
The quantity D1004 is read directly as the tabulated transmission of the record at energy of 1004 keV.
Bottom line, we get 448.7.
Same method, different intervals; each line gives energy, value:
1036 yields 385.8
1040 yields 415.9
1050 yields 451.4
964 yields 443.9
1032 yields 413.7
